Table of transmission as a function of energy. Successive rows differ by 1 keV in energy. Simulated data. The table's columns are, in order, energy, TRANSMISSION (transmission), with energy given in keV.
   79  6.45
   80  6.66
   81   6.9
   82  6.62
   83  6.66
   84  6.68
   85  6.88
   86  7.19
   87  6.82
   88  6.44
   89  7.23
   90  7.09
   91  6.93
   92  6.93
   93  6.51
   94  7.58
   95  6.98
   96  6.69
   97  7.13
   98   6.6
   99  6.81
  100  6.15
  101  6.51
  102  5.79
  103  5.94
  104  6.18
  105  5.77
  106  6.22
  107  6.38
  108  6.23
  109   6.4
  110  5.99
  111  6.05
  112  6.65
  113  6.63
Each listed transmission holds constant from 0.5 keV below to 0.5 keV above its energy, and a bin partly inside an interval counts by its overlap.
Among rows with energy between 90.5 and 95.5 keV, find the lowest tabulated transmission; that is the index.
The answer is 6.51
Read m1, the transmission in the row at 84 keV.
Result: 6.68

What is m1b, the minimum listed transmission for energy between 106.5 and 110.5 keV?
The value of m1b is 5.99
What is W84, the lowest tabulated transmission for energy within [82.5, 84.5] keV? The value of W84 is 6.66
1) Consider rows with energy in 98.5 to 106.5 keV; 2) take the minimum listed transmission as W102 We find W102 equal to 5.77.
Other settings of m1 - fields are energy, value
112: 6.65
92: 6.93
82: 6.62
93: 6.51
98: 6.6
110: 5.99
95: 6.98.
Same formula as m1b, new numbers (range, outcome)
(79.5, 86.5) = 6.62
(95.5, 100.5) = 6.15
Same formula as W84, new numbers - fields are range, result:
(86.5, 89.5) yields 6.44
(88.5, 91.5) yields 6.93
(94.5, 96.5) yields 6.69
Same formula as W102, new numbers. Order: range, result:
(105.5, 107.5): 6.22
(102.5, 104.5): 5.94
